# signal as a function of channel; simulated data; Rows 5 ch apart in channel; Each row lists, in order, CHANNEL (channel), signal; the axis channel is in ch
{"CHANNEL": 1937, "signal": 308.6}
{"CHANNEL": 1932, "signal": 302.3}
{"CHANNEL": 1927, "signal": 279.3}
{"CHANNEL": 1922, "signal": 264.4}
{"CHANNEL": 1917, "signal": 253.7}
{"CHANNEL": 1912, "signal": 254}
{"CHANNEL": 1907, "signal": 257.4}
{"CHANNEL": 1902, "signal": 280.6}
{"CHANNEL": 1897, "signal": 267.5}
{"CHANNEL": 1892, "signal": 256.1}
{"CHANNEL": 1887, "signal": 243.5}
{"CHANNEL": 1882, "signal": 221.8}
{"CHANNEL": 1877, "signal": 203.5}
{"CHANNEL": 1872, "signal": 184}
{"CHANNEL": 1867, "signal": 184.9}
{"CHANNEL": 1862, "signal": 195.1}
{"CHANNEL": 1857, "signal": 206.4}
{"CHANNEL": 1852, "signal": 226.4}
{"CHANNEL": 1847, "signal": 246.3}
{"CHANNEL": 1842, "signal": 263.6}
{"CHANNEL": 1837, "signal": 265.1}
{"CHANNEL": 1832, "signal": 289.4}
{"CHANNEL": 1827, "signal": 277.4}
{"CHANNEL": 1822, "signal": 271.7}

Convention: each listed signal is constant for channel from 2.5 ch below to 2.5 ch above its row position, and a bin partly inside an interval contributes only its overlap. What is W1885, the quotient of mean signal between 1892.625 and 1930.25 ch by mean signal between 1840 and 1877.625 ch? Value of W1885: 1.24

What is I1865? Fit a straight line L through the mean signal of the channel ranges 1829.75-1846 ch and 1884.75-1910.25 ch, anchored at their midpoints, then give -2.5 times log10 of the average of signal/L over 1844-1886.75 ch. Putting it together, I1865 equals 0.25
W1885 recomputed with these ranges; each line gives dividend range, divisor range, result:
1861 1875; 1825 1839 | 0.68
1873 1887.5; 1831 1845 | 0.80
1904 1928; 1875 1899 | 1.09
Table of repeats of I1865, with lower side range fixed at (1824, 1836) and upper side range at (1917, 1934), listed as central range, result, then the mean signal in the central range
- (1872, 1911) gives 0.15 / 243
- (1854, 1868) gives 0.38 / 198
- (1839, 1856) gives 0.16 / 243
